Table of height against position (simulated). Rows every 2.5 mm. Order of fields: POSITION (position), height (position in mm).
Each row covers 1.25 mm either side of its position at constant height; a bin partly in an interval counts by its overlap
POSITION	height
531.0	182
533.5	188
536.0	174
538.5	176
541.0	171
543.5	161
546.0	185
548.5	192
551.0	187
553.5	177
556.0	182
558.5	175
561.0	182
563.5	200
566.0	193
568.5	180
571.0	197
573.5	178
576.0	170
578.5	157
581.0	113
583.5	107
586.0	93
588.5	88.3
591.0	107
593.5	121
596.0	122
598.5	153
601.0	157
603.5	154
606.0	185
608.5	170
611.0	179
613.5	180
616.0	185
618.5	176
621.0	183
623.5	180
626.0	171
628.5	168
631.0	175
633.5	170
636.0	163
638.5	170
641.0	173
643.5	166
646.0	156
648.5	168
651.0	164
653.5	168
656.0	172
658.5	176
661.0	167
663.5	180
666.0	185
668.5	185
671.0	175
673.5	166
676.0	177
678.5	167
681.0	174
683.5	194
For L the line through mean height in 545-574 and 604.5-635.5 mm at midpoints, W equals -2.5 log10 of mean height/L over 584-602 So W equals 0.45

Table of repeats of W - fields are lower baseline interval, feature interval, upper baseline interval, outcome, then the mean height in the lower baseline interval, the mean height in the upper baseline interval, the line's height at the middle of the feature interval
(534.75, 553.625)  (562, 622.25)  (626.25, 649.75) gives 0.11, 178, 168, 173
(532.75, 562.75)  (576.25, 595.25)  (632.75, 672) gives 0.46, 179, 171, 176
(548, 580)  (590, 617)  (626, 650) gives 0.12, 182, 168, 174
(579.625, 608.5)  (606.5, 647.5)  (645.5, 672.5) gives -0.15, 129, 173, 151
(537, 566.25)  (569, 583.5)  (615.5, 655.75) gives 0.12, 181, 171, 178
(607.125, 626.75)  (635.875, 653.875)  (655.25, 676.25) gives 0.07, 178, 176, 177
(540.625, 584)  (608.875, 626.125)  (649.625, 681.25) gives -0.03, 174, 174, 174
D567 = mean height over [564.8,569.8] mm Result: 187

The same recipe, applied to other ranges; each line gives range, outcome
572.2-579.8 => 168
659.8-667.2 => 177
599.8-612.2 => 169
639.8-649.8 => 166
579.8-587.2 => 104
